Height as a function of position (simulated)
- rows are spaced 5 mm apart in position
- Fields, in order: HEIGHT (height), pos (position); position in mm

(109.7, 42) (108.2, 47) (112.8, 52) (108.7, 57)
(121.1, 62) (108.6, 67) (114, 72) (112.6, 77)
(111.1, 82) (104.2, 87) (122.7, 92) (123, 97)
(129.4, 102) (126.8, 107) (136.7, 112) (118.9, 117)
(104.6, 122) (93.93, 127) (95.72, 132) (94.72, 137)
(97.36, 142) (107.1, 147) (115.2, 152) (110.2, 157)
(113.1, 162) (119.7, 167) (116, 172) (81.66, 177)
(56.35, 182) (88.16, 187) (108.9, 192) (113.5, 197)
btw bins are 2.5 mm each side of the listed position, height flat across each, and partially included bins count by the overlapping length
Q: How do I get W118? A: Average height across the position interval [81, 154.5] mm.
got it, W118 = 112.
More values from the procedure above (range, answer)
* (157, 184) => 99.3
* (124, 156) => 101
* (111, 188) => 103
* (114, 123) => 114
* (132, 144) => 95.9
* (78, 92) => 111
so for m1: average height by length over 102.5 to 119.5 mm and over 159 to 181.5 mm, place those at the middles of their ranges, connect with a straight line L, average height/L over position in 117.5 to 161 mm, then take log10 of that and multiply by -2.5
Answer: 0.12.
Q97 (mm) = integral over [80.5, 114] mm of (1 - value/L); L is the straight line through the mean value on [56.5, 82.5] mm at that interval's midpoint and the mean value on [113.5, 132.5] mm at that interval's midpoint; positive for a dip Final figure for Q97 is -3.9 mm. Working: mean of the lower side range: 113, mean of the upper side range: 106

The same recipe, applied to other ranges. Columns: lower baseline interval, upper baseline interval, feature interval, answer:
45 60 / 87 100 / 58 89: 0.8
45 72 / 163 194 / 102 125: -3.8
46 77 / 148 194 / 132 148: 0.9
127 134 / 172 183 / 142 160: -4.0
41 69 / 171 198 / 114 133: -0.7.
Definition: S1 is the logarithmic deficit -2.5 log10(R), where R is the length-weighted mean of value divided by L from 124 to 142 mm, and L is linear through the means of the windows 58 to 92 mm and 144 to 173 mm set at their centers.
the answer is 0.18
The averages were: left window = 113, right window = 113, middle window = 95.4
